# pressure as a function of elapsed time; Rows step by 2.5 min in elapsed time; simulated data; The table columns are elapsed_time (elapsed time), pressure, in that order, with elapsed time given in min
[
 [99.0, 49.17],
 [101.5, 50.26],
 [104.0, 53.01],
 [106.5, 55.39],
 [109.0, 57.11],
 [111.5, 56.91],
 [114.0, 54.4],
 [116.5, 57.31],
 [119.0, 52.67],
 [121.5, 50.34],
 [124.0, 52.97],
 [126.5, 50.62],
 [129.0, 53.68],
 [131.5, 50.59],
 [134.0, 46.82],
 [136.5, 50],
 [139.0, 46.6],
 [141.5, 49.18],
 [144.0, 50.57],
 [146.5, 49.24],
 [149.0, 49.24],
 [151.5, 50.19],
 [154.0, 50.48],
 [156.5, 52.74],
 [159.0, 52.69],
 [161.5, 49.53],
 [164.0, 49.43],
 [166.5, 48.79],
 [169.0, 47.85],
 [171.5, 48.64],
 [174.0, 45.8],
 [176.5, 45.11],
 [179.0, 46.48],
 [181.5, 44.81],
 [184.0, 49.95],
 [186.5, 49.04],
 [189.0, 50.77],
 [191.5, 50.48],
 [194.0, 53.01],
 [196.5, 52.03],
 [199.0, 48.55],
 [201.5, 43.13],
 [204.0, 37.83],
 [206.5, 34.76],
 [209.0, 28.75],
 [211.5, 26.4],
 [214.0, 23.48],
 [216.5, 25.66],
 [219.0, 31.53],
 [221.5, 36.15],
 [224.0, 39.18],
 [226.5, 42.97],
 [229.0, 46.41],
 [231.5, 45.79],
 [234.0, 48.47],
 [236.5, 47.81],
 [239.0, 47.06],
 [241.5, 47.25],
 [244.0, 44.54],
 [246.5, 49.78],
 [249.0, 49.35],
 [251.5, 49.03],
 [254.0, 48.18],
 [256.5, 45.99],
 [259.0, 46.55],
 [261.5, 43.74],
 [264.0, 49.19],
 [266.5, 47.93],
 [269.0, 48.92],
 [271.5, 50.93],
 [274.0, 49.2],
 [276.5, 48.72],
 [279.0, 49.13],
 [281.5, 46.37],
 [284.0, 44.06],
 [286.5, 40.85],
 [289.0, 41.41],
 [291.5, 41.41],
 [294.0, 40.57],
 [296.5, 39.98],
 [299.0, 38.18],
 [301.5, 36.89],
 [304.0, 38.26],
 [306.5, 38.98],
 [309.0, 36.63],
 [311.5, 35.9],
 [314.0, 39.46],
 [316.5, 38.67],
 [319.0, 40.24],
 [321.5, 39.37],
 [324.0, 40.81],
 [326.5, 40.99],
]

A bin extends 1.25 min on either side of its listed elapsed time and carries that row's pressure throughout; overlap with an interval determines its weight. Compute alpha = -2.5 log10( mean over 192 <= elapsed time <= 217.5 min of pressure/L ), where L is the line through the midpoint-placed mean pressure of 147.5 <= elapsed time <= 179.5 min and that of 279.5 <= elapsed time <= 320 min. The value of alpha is 0.22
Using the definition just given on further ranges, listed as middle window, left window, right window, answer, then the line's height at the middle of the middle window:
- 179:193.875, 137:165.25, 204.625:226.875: -0.22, 40.1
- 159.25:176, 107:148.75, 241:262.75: 0.04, 50.3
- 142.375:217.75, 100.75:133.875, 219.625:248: 0.08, 48.7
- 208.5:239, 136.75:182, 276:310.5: 0.20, 45.2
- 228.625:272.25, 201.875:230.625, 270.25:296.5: -0.20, 39.8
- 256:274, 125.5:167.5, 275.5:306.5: -0.10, 43.4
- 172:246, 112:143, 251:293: 0.14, 48.6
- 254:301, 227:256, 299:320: -0.06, 42.5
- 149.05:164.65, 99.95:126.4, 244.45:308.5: 0.01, 51.4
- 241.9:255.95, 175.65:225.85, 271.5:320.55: -0.17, 41.2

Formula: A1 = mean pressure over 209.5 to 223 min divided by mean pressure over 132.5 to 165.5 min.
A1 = 0.6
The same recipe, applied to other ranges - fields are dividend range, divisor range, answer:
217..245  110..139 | 0.82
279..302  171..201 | 0.86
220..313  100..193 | 0.88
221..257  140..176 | 0.93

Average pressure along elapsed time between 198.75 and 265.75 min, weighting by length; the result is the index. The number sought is 41.7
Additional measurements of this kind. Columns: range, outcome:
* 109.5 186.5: 50.2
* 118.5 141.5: 50.3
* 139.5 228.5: 44.4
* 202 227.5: 32.9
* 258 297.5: 45.6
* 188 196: 51.5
